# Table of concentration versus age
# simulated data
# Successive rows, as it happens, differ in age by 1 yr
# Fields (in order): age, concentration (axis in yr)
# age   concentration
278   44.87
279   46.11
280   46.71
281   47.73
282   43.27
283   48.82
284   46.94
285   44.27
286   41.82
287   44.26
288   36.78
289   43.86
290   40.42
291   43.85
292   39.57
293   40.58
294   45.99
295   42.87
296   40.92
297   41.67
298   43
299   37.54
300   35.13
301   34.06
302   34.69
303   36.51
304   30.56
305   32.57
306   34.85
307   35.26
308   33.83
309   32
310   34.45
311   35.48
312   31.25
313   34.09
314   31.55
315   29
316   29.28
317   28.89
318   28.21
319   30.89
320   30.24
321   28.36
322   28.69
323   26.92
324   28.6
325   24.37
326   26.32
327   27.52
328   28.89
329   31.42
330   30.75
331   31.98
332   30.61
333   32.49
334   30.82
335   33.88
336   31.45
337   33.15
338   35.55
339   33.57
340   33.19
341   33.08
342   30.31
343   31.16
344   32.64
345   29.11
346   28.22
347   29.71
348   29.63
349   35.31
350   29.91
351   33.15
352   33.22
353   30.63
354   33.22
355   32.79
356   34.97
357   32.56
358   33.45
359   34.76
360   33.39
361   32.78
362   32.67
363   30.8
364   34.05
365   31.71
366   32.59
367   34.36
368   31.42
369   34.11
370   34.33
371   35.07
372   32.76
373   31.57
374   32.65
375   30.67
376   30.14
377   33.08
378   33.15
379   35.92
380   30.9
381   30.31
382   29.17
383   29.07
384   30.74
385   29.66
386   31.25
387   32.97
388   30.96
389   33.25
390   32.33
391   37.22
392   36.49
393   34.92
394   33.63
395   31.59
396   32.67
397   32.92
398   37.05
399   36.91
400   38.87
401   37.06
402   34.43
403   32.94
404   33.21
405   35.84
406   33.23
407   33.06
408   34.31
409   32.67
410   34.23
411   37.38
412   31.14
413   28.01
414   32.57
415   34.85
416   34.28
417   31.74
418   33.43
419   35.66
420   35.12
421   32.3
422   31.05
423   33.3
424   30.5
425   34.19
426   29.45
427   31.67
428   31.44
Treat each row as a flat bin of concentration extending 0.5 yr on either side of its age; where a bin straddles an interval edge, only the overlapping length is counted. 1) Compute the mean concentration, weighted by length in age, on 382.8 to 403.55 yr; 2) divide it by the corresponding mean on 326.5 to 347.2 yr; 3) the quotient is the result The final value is 1.07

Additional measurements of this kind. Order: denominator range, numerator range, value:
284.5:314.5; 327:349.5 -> 0.84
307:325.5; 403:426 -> 1.09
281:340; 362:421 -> 0.95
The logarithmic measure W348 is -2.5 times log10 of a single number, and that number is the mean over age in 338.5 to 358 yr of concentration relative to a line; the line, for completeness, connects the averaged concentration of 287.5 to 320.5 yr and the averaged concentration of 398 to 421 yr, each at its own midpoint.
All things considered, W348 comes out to 0.10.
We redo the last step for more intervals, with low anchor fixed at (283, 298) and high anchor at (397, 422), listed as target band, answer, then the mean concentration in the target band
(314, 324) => 0.36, 29.1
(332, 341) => 0.19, 32.9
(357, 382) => 0.13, 32.7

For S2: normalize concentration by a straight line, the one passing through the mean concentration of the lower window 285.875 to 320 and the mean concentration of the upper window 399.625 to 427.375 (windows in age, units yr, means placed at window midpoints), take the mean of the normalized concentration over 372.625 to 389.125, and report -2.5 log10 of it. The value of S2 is 0.09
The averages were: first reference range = 36.2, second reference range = 33.4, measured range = 31.5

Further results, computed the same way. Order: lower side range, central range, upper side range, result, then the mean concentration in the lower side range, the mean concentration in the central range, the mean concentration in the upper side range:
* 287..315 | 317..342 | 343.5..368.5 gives 0.139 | 37.1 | 30.4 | 32.3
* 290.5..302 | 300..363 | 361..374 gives 0.154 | 40.2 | 31.7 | 32.9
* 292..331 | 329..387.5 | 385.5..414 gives 0.046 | 33.2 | 32.2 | 33.9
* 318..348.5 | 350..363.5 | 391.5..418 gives -0.041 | 30.4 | 32.8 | 34.1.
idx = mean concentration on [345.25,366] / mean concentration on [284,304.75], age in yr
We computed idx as 0.81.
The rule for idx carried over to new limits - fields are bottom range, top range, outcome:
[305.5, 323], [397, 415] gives 1.09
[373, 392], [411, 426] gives 1.02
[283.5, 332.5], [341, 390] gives 0.92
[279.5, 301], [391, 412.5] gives 0.81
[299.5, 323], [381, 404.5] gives 1.04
